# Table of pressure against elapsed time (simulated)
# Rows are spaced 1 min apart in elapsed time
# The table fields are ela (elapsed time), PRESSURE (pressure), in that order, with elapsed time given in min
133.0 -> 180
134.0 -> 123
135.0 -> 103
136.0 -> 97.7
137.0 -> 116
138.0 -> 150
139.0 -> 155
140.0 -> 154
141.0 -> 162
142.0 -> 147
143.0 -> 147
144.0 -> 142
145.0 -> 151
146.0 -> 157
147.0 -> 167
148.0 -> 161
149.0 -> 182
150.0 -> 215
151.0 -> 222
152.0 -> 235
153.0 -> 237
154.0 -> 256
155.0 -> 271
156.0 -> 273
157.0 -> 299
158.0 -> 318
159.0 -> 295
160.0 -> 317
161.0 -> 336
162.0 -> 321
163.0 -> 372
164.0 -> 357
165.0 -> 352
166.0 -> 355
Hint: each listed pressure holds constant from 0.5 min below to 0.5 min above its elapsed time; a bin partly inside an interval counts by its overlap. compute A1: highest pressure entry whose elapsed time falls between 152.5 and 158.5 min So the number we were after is 318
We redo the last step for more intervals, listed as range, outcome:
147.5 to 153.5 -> 237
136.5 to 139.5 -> 155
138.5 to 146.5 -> 162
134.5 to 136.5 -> 103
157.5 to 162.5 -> 336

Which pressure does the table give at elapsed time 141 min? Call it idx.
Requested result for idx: 162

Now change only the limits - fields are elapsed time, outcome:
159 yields 295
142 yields 147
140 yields 154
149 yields 182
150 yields 215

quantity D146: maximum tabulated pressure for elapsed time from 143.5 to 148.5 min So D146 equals 167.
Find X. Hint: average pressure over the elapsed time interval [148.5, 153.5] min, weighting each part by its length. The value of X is 218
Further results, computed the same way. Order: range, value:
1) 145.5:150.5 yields 176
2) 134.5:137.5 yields 106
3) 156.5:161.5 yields 313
